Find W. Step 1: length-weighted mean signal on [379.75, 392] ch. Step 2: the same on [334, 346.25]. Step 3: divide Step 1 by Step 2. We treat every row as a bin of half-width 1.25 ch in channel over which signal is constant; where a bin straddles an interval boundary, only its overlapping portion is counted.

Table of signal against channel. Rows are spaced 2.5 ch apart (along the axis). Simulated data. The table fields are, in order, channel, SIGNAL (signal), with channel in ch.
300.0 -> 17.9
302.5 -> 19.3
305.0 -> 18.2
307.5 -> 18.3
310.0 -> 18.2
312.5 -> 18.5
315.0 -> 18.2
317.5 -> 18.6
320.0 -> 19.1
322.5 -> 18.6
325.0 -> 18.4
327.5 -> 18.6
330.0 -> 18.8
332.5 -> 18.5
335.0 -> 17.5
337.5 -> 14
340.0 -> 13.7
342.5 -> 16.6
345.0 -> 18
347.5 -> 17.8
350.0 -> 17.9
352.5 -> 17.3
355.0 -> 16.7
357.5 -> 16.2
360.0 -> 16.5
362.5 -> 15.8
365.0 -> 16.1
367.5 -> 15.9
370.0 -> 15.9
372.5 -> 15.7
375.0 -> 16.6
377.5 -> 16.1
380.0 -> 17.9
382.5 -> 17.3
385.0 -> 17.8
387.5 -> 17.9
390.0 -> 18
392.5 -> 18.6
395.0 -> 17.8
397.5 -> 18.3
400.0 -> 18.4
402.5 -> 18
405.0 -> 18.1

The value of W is 1.12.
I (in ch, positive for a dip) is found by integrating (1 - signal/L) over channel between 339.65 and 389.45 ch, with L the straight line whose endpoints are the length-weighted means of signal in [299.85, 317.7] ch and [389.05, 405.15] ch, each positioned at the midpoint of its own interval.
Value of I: 4.1 ch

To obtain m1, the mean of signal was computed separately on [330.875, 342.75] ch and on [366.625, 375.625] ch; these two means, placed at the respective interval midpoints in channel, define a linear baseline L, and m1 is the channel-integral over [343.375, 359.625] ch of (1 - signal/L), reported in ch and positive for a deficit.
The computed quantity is -1.2 ch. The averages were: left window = 16.1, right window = 16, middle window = 17.3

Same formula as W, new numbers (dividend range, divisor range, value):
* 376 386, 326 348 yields 1.01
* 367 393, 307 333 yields 0.92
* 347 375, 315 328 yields 0.89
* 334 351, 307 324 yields 0.89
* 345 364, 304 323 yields 0.92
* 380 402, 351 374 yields 1.11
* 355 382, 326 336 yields 0.89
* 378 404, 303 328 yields 0.97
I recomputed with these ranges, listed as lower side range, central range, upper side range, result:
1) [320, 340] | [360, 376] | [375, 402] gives 1.5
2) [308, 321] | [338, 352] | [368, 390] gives 0.8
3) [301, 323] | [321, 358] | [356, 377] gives 0.1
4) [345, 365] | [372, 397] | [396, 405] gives 0.4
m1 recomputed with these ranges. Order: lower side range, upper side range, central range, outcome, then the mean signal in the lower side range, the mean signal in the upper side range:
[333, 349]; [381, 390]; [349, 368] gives 0.4 ch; 16.4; 17.7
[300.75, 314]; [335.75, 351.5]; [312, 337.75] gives -1.1 ch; 18.5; 16.4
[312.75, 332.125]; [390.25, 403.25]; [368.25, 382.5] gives 1.4 ch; 18.6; 18.2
